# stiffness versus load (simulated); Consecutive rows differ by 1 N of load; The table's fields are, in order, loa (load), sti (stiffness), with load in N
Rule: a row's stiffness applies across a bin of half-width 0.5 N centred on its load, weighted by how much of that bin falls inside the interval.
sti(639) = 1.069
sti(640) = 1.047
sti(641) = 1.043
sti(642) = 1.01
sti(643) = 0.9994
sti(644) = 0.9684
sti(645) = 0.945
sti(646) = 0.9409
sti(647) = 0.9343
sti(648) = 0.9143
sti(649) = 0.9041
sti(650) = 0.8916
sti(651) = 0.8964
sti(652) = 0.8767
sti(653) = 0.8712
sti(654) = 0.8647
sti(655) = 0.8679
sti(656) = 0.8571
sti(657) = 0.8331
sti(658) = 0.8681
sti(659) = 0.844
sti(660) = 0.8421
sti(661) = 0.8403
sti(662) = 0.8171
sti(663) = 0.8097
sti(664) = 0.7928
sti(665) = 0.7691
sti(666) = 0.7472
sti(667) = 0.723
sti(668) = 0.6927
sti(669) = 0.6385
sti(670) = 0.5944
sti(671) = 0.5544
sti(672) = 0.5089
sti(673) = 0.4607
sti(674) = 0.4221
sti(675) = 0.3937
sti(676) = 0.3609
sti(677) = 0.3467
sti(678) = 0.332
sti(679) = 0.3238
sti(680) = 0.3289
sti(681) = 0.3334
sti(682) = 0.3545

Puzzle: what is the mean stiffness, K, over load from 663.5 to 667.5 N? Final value 0.758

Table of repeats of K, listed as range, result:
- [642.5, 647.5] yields 0.958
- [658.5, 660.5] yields 0.843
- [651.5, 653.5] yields 0.874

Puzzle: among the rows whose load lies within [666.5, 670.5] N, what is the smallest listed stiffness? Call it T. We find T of 0.5944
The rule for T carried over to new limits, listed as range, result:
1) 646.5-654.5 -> 0.8647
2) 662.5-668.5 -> 0.6927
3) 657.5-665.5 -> 0.7691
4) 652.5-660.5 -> 0.8331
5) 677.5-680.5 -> 0.3238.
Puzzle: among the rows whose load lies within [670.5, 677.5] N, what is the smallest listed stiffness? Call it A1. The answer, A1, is 0.3467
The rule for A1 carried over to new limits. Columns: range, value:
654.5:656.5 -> 0.8571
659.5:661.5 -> 0.8403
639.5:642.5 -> 1.01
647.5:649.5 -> 0.9041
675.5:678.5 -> 0.332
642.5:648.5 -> 0.9143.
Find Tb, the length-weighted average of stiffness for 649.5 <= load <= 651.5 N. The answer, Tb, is 0.894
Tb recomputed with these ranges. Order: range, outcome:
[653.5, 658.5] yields 0.858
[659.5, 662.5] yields 0.833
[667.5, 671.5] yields 0.62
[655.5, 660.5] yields 0.849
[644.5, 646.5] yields 0.943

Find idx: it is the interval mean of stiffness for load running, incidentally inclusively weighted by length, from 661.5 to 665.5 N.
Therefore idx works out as 0.797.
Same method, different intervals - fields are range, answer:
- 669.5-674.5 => 0.508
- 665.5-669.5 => 0.7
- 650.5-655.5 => 0.875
